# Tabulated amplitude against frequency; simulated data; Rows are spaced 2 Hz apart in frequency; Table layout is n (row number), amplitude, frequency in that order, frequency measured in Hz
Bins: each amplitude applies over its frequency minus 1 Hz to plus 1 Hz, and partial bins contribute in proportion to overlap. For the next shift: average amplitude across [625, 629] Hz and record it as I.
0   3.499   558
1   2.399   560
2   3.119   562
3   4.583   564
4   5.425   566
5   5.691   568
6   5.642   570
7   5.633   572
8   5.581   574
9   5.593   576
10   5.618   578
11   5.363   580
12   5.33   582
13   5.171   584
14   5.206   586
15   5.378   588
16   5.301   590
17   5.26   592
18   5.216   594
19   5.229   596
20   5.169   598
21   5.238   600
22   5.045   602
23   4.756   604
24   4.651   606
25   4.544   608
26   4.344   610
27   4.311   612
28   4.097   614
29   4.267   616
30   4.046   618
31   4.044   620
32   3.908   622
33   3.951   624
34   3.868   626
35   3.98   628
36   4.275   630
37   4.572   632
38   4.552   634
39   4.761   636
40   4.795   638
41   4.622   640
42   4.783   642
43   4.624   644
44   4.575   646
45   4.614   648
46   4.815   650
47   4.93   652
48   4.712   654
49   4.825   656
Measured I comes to 3.92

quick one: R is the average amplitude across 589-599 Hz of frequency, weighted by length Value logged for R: 5.24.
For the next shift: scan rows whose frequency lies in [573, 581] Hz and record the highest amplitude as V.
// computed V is 5.618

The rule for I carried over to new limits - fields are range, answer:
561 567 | 4.38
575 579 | 5.61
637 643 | 4.73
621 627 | 3.91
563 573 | 5.39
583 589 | 5.25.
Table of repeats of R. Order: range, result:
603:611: 4.57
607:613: 4.4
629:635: 4.47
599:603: 5.14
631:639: 4.67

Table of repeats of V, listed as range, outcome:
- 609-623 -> 4.344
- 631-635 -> 4.572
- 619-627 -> 4.044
